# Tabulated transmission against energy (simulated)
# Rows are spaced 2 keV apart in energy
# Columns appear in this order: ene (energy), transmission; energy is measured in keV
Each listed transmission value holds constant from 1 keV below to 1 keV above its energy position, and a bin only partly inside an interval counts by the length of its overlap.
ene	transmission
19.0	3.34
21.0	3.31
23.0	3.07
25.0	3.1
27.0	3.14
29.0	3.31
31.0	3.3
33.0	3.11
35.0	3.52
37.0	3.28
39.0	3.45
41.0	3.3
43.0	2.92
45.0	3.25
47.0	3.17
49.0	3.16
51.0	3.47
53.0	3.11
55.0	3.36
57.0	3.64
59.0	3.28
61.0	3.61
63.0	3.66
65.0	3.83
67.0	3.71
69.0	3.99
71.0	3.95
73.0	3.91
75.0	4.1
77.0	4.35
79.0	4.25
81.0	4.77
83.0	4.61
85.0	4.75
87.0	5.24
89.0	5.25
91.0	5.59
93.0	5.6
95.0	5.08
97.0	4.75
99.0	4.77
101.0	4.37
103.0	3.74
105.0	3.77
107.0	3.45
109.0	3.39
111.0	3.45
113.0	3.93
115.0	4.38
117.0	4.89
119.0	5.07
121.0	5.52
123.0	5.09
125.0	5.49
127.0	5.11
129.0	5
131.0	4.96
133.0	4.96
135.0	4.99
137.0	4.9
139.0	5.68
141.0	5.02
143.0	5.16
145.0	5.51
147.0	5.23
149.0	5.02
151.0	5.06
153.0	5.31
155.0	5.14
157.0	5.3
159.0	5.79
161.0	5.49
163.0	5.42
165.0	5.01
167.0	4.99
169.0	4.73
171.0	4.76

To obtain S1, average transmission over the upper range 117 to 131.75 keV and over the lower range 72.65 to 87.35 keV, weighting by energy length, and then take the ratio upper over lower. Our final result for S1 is 1.15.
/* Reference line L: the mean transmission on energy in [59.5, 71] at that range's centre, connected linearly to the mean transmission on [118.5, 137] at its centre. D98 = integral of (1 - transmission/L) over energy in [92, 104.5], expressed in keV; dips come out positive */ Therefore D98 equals -0.60 keV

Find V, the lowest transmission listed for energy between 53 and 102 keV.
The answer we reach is 3.11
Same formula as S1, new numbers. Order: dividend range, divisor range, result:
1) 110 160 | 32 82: 1.40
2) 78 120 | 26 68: 1.35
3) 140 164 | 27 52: 1.62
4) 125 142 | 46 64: 1.51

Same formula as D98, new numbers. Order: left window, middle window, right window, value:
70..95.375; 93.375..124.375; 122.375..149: 3.27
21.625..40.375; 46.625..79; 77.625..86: 3.35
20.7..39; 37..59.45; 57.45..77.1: 1.52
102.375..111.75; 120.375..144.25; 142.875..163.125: -3.45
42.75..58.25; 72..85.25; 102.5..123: -2.39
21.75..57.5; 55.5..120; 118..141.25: -0.37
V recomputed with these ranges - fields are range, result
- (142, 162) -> 5.02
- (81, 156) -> 3.39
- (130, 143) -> 4.9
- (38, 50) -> 2.92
